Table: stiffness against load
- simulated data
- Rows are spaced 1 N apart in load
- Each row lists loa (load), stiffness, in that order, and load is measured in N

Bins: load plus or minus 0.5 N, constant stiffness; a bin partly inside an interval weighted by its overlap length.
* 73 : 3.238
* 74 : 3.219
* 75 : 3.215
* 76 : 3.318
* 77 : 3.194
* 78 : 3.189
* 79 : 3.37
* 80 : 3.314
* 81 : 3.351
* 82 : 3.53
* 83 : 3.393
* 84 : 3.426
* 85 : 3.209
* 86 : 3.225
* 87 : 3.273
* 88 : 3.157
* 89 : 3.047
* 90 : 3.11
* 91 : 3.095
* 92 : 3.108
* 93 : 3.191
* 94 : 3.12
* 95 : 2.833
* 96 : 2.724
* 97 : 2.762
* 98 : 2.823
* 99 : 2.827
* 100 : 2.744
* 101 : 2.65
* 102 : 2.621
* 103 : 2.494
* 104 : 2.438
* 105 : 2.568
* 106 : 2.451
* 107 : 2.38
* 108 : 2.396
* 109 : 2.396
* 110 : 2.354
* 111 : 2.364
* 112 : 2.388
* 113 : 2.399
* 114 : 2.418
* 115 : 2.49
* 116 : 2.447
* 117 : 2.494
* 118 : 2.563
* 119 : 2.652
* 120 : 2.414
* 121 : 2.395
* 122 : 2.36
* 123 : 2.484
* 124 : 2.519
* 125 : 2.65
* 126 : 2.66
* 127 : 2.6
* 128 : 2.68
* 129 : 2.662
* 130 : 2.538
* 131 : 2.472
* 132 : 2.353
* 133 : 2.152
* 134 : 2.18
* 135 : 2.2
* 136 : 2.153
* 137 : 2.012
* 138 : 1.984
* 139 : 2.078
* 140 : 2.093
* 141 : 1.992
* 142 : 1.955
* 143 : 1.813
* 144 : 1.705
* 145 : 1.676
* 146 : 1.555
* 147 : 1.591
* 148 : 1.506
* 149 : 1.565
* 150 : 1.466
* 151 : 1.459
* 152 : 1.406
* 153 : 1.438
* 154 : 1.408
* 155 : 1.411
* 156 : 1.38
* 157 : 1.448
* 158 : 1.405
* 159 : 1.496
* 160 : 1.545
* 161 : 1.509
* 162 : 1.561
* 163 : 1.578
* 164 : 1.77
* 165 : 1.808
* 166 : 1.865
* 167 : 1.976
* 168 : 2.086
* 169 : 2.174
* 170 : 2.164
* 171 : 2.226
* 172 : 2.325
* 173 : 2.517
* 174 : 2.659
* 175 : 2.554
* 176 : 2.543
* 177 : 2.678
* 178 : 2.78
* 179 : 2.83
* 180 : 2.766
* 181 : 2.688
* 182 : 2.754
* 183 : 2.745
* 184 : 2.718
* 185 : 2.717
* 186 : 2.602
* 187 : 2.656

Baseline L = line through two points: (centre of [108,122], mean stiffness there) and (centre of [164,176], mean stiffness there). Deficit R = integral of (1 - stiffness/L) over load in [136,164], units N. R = 8.0 N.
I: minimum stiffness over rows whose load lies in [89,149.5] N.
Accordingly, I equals 1.506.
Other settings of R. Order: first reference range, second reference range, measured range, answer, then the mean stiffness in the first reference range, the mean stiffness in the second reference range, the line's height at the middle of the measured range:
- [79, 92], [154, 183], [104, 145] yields 5.6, 3.26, 2.09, 2.71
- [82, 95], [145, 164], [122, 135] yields -1.9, 3.2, 1.5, 2.17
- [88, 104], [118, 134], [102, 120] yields 1.5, 2.87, 2.5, 2.68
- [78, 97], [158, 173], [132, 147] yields 2.2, 3.18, 1.87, 2.31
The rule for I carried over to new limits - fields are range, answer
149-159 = 1.38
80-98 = 2.724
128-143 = 1.813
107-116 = 2.354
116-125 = 2.36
